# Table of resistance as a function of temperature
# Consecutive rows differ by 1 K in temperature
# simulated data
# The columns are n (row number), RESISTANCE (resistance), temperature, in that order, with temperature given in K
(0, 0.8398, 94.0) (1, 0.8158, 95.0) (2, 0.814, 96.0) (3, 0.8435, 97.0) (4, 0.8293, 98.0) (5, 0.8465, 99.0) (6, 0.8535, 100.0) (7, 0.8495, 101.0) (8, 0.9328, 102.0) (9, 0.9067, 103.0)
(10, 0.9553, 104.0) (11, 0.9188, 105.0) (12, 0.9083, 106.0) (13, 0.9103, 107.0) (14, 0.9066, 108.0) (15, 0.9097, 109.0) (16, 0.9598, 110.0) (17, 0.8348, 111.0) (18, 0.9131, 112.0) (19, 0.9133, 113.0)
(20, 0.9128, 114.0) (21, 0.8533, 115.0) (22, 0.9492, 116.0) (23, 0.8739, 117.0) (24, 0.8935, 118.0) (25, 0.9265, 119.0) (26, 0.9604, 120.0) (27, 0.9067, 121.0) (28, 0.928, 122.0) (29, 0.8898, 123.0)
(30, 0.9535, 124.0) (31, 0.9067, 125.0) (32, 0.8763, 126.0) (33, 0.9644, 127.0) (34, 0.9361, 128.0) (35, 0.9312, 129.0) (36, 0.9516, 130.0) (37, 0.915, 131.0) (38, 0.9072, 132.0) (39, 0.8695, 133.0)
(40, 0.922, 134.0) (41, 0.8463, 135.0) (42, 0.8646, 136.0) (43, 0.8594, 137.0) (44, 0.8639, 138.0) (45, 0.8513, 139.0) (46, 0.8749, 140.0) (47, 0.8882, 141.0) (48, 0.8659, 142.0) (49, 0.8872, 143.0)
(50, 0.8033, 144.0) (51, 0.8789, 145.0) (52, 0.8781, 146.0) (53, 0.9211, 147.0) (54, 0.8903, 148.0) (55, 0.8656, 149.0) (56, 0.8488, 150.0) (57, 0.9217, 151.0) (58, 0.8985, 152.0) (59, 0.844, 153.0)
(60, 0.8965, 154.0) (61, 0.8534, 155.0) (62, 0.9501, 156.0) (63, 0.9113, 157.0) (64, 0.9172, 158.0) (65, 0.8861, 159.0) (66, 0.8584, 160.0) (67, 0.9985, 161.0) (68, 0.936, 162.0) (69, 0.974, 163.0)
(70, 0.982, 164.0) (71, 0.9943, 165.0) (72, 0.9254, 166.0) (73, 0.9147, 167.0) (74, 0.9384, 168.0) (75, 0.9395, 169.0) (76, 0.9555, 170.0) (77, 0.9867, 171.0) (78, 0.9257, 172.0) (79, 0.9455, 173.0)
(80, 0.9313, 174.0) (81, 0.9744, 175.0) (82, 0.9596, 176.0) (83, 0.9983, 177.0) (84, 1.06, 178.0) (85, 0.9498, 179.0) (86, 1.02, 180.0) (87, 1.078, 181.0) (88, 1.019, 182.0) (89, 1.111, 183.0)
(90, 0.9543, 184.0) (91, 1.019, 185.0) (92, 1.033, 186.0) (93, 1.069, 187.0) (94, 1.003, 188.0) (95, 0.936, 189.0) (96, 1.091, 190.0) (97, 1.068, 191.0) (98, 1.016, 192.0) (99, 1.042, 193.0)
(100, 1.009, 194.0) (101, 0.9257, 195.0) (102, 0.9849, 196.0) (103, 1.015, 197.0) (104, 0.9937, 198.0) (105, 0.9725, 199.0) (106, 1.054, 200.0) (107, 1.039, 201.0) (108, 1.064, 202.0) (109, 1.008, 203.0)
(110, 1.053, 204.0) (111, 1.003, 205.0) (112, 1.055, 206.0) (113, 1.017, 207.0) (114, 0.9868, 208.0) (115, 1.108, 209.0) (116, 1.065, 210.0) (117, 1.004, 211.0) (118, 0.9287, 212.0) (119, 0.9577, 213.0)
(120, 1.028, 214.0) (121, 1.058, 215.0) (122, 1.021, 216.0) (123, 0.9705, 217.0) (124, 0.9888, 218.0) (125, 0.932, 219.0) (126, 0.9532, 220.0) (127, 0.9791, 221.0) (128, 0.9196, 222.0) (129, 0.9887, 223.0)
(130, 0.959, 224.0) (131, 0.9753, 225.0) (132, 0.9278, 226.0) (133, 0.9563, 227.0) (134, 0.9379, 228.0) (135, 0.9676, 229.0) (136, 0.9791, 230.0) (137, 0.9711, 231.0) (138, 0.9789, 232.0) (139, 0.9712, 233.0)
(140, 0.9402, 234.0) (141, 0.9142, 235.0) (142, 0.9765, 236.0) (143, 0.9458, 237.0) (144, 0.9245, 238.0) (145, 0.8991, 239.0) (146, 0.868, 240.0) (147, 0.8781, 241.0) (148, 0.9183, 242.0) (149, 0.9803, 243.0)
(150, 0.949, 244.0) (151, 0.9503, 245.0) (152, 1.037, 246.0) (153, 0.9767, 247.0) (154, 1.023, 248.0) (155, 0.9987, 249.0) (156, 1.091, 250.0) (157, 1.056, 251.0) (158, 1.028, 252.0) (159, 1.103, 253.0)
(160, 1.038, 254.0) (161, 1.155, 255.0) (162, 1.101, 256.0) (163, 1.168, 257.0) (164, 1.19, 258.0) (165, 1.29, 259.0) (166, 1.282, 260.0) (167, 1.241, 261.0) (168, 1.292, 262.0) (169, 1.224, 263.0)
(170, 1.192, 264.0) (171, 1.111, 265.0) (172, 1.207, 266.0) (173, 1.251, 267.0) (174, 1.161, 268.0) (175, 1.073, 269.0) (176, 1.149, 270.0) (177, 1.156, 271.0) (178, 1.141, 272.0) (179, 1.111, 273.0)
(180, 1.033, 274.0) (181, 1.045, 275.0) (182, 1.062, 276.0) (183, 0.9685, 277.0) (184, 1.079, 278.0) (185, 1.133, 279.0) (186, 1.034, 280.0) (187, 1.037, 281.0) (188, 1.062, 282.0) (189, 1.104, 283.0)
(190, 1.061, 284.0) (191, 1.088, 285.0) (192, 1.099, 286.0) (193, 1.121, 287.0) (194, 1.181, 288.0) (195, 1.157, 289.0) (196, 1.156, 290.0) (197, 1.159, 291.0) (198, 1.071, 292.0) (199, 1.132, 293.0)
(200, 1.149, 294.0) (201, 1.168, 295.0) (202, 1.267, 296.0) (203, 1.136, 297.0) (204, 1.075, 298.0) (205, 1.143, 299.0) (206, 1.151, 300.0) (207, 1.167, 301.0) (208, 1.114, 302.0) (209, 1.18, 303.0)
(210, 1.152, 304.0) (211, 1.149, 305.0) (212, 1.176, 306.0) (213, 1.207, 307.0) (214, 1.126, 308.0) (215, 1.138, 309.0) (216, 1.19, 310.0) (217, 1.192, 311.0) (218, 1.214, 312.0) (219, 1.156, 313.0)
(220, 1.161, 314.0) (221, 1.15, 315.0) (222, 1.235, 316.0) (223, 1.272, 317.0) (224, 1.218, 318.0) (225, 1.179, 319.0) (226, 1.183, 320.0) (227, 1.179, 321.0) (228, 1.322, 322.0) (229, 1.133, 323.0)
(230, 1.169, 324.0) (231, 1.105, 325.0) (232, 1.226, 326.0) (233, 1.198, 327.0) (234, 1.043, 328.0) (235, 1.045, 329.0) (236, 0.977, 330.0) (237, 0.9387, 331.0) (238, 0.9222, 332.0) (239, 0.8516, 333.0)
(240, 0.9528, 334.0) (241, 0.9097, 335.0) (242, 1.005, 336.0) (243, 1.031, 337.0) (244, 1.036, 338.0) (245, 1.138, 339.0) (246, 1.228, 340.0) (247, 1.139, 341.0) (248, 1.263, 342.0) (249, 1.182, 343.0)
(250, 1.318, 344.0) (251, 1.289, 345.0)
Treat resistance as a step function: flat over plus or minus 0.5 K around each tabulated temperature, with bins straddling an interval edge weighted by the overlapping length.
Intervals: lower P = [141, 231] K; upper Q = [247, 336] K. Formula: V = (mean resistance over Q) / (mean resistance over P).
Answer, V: 1.16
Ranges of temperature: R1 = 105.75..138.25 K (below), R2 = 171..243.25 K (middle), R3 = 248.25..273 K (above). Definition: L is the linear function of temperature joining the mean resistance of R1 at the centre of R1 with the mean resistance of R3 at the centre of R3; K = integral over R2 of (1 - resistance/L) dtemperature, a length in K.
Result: 4.6 K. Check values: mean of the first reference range 0.907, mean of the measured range 0.988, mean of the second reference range 1.15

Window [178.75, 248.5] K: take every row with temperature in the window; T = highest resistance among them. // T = 1.111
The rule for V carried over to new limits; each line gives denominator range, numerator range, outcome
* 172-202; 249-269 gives 1.15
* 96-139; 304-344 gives 1.26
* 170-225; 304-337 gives 1.12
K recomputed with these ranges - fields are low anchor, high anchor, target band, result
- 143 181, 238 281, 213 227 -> 0.6 K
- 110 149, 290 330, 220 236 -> 1.3 K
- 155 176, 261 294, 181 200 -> -0.7 K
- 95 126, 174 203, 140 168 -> 1.7 K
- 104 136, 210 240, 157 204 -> -2.3 K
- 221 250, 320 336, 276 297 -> -1.9 K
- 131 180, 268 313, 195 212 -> -0.5 K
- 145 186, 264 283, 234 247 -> 1.4 K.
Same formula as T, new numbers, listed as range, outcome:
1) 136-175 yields 0.9985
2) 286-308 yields 1.267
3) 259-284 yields 1.292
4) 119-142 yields 0.9644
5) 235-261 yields 1.29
